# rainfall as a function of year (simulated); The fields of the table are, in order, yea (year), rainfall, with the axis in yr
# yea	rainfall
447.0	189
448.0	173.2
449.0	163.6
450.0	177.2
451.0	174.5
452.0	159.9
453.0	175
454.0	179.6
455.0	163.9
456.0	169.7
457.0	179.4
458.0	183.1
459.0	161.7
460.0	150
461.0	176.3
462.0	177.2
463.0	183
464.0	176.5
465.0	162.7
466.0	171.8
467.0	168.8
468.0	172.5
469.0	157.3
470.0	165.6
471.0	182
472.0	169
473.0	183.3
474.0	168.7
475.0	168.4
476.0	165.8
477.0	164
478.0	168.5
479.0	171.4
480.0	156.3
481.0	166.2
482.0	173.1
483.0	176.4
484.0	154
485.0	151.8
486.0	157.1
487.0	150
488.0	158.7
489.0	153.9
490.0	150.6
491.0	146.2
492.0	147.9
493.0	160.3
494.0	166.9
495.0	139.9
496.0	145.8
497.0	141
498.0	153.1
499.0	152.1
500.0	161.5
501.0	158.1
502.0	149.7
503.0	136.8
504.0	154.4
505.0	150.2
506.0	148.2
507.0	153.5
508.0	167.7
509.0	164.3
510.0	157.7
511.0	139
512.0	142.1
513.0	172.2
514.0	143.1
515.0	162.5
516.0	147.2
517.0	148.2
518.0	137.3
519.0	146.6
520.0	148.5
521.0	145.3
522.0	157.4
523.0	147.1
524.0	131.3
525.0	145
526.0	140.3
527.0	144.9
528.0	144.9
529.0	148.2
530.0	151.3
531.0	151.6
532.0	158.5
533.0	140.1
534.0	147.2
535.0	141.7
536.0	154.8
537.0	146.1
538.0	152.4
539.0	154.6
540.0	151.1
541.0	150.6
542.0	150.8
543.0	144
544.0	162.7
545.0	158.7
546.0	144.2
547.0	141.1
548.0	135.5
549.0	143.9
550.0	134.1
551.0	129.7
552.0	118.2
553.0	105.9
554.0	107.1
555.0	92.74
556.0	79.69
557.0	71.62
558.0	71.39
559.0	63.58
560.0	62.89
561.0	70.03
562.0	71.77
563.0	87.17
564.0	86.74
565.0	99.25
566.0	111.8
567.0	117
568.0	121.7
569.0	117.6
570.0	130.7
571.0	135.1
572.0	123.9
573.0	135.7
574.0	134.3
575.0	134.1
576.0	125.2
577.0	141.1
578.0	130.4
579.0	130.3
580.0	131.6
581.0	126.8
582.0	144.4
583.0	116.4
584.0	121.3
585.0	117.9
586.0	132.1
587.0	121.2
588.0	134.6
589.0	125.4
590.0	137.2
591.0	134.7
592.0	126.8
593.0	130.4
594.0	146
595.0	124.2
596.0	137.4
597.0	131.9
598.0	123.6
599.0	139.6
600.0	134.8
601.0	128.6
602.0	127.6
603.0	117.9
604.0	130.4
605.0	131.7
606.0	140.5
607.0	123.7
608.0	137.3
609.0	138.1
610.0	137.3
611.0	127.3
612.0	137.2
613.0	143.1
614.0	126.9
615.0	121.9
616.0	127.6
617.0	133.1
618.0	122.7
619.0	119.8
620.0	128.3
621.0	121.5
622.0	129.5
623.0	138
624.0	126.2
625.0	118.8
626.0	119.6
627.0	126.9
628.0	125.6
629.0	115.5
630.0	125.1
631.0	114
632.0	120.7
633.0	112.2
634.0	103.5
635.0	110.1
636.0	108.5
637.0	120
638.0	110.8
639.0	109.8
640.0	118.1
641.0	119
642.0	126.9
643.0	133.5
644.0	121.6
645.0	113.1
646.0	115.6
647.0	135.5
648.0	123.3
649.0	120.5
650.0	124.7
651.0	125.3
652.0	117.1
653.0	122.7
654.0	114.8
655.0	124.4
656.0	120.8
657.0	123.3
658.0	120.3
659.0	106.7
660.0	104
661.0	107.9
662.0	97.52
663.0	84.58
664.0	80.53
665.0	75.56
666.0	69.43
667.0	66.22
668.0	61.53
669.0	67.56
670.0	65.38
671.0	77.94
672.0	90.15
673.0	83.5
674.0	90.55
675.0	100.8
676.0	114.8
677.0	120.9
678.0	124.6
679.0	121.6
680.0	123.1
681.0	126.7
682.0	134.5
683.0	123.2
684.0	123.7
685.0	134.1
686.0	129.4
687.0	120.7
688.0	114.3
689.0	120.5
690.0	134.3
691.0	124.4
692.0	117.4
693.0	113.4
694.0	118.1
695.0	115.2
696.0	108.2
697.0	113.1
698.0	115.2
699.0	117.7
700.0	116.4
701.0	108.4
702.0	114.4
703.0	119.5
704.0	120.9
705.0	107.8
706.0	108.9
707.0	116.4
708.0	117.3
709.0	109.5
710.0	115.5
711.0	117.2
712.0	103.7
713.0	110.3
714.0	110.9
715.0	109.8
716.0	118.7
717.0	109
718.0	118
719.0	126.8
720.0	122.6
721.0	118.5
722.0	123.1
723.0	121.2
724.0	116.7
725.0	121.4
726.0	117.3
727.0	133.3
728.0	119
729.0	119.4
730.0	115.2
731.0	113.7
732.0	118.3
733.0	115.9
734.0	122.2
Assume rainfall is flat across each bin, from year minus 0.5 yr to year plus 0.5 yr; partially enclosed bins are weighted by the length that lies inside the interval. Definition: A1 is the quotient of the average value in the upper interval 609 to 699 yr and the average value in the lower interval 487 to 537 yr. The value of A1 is 0.77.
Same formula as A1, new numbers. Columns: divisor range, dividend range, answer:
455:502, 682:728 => 0.72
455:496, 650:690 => 0.65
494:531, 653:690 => 0.70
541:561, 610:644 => 1.05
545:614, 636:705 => 0.91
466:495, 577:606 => 0.80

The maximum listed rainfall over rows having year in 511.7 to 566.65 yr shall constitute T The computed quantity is 172.2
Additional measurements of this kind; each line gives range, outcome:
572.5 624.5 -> 146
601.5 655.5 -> 143.1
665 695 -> 134.5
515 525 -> 162.5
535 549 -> 162.7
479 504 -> 176.4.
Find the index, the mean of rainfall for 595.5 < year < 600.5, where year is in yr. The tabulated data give 133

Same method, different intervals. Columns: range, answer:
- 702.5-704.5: 120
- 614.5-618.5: 126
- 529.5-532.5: 154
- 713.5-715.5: 110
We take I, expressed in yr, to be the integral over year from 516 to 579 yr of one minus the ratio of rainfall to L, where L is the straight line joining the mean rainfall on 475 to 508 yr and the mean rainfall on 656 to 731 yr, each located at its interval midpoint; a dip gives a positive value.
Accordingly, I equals 6.6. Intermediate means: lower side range 156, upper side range 111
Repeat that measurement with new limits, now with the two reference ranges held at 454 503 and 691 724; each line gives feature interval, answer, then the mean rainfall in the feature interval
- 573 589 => 1.4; 130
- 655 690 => 5.1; 104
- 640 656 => 0.7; 122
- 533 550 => 0.2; 148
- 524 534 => 0.4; 146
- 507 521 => 0.3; 152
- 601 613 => 0.4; 132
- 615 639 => 2.1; 121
